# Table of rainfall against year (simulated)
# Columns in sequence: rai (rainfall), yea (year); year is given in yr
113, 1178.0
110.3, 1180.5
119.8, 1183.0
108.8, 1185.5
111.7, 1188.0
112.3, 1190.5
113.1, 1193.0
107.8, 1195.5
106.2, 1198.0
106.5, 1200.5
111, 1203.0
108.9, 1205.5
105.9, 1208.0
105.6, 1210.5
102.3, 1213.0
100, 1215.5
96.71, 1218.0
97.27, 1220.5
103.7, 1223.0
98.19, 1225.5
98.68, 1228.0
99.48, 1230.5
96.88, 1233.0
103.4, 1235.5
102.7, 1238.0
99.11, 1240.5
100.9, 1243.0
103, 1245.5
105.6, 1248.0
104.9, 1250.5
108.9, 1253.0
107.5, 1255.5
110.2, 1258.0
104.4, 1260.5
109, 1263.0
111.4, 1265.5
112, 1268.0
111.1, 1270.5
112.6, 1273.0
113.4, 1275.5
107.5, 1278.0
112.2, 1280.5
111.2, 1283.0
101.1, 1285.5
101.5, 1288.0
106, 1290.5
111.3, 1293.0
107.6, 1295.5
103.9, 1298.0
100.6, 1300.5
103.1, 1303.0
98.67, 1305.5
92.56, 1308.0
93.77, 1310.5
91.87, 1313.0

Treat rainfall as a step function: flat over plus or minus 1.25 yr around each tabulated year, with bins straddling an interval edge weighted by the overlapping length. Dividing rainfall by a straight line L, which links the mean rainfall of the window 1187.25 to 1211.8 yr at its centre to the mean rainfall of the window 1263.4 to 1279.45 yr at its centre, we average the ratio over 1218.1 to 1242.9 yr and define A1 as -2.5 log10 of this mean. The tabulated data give 0.10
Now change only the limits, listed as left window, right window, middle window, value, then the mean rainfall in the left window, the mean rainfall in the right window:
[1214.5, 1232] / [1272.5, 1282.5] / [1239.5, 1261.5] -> 0.00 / 99.1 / 111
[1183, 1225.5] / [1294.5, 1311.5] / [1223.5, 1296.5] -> -0.03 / 106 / 100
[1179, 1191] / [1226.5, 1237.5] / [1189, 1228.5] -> 0.01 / 113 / 99.8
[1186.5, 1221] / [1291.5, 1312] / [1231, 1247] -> 0.04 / 106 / 101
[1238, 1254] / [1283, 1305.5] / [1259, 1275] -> -0.06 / 104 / 104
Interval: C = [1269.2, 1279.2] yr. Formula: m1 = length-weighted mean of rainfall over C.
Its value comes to 111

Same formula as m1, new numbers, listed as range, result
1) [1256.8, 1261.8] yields 107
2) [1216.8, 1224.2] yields 99.2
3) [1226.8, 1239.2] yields 100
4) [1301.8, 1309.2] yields 98.1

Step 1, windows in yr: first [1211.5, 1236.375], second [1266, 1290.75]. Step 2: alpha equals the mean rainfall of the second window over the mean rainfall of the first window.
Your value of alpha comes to 1.09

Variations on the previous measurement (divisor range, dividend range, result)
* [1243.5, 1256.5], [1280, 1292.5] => 1.01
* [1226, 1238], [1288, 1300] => 1.06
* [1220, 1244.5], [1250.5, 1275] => 1.09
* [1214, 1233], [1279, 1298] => 1.08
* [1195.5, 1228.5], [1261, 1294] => 1.06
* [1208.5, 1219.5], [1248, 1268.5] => 1.07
